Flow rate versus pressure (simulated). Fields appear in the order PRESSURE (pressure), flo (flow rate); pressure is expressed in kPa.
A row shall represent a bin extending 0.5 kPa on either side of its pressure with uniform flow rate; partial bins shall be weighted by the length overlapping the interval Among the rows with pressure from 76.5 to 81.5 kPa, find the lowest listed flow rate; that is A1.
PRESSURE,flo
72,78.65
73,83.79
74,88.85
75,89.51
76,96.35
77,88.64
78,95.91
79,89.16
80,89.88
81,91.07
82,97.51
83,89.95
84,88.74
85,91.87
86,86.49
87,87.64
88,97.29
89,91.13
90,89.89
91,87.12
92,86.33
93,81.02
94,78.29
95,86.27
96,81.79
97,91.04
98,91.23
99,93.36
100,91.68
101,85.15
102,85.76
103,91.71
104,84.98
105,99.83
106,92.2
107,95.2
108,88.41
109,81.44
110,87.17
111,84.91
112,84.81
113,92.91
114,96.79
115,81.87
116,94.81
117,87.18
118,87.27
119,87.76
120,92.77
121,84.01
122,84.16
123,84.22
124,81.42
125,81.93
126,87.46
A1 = 88.64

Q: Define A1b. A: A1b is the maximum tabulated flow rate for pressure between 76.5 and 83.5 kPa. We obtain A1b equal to 97.51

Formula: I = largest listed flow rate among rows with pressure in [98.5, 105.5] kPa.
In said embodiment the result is 99.83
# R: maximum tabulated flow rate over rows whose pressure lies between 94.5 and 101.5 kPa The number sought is 93.36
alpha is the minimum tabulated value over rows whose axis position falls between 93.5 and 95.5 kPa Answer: 78.29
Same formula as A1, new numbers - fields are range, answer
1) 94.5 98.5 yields 81.79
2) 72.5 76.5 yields 83.79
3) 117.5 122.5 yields 84.01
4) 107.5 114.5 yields 81.44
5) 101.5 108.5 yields 84.98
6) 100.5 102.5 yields 85.15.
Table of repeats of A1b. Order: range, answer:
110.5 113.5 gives 92.91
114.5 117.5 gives 94.81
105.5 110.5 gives 95.2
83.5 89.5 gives 97.29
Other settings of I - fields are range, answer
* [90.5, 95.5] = 87.12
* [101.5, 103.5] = 91.71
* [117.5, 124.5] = 92.77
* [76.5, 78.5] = 95.91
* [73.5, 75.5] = 89.51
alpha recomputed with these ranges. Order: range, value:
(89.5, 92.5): 86.33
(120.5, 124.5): 81.42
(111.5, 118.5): 81.87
